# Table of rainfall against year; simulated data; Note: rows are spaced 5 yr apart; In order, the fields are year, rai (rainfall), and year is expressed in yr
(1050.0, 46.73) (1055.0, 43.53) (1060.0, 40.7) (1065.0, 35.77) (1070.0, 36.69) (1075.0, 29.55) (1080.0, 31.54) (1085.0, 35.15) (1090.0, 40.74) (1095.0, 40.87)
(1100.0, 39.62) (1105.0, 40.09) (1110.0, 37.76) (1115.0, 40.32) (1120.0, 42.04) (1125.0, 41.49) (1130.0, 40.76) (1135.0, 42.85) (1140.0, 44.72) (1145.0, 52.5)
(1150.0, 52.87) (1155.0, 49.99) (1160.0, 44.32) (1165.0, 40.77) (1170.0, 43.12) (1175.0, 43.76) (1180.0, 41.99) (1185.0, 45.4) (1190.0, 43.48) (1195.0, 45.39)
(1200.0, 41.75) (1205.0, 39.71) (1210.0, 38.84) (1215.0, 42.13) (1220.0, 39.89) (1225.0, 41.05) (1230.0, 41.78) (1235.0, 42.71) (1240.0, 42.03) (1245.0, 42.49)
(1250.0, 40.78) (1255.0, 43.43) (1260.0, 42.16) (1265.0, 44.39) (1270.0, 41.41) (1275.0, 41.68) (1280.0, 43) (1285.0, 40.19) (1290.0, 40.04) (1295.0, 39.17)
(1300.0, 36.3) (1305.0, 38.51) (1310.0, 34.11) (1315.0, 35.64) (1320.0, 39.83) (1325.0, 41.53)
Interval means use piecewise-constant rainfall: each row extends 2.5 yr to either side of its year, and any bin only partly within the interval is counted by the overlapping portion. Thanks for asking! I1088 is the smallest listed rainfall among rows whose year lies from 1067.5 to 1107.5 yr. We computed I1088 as 29.55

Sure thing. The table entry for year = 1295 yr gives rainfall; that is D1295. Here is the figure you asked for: 39.17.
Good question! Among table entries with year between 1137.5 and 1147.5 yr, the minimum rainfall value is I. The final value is 44.72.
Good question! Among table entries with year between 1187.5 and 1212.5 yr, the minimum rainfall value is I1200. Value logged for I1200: 38.84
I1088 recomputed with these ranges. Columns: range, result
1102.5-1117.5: 37.76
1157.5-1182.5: 40.77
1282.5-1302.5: 36.3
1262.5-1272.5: 41.41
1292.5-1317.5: 34.11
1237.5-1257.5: 40.78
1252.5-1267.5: 42.16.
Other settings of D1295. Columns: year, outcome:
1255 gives 43.43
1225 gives 41.05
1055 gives 43.53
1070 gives 36.69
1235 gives 42.71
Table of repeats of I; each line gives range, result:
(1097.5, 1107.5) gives 39.62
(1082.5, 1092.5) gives 35.15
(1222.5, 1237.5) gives 41.05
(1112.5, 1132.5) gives 40.32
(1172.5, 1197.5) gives 41.99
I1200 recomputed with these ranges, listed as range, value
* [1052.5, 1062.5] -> 40.7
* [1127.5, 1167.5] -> 40.76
